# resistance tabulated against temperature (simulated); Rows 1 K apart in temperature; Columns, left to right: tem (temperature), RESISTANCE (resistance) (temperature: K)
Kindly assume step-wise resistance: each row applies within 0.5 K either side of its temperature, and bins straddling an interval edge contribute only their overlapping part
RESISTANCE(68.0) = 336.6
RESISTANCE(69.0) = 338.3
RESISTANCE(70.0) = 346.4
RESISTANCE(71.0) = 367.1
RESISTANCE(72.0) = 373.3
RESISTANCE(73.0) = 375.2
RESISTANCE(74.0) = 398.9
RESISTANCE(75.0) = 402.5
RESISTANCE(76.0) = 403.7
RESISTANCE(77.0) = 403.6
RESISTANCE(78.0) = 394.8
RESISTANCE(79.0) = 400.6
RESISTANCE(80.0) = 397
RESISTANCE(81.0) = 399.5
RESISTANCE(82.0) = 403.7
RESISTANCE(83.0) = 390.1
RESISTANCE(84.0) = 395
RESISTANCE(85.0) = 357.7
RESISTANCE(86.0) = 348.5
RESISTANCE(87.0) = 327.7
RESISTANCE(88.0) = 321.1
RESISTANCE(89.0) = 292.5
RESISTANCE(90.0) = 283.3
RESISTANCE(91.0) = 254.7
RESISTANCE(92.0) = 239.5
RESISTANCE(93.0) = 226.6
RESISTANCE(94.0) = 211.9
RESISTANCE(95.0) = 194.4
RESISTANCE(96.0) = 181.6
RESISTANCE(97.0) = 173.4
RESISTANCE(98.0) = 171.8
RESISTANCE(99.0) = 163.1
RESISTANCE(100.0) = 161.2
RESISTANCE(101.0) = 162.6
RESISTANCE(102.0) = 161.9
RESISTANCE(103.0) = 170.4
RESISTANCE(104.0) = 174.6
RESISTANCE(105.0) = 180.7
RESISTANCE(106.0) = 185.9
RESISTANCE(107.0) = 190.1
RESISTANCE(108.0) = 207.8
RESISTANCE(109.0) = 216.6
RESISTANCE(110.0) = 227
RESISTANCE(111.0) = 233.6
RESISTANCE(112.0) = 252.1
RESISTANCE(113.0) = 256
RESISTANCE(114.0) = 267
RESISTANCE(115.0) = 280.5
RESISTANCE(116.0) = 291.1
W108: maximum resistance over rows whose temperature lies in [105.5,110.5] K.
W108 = 227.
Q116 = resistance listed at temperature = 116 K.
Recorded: 291.1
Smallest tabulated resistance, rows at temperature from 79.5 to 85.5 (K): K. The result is 357.7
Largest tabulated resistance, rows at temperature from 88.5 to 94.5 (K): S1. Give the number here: 292.5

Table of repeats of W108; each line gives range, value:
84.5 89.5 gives 357.7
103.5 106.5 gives 185.9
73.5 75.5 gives 402.5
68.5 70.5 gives 346.4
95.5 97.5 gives 181.6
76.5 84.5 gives 403.7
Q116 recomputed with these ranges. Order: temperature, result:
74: 398.9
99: 163.1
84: 395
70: 346.4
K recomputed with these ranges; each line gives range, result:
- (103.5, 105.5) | 174.6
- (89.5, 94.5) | 211.9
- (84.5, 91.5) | 254.7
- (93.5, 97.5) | 173.4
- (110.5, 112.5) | 233.6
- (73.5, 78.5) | 394.8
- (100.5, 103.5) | 161.9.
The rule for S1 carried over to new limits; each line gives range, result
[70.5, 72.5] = 373.3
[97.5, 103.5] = 171.8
